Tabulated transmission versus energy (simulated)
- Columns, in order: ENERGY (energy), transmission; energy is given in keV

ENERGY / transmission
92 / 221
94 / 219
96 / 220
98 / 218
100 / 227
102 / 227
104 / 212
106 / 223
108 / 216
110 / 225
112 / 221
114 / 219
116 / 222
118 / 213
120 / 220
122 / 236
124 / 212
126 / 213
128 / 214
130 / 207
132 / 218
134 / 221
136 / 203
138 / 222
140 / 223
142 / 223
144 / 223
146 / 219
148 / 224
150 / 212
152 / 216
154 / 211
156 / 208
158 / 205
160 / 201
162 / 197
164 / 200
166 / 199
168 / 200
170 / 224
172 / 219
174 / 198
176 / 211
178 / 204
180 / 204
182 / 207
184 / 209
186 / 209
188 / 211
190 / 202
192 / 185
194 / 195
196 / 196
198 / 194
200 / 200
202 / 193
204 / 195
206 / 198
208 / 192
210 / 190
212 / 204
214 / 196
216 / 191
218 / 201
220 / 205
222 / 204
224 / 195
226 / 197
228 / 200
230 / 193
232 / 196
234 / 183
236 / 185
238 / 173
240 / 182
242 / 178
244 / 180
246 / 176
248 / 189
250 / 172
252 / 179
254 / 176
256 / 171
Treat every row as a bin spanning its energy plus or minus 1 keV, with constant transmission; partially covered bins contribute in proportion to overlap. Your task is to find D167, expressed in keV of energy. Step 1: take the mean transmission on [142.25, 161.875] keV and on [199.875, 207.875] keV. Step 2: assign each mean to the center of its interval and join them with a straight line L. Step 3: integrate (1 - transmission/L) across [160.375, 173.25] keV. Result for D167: 0.11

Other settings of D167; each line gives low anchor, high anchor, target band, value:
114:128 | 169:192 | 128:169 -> 0.42 keV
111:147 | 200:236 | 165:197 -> 0.10 keV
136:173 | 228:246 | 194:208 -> 0.06 keV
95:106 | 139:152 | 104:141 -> 0.44 keV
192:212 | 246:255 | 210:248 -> -1.04 keV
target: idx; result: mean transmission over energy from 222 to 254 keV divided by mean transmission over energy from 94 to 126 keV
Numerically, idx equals 0.84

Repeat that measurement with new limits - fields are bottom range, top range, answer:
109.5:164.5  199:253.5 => 0.88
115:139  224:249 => 0.86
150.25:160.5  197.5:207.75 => 0.94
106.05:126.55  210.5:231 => 0.90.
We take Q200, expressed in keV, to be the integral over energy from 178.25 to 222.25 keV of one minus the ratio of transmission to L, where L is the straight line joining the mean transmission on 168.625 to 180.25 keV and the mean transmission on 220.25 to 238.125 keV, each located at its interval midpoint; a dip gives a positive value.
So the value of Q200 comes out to 0.6 keV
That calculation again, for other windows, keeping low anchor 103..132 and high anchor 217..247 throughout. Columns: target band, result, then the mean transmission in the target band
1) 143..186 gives -0.5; 209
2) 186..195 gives 0.0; 199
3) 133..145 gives -0.4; 219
